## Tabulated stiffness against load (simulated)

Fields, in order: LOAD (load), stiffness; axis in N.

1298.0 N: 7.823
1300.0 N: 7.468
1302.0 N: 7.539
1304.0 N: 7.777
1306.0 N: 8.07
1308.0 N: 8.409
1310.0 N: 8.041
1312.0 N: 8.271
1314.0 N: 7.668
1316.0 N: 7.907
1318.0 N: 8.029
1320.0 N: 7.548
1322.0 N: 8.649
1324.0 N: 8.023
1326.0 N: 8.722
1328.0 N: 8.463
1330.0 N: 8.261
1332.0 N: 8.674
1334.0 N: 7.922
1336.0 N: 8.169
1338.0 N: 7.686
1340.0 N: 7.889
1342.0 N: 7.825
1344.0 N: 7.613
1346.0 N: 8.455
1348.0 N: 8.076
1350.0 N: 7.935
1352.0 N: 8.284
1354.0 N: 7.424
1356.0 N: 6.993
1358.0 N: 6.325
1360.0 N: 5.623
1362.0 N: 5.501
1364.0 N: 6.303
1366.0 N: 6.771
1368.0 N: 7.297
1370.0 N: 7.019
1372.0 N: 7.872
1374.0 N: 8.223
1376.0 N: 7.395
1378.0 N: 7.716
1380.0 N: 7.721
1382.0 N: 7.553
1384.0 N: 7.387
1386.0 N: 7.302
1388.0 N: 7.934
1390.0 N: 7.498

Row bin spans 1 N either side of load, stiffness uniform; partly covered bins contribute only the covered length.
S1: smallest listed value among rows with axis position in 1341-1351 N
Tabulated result 7.613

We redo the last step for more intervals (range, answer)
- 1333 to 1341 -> 7.686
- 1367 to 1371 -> 7.019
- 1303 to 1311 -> 7.777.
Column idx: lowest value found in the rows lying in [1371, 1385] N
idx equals 7.387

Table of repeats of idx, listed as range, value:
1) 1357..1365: 5.501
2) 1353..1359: 6.325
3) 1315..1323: 7.548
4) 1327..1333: 8.261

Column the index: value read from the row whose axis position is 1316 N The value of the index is 7.907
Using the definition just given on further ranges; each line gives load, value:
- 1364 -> 6.303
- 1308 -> 8.409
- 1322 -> 8.649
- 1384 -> 7.387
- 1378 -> 7.716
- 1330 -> 8.261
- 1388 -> 7.934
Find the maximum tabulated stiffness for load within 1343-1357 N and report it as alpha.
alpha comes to 8.455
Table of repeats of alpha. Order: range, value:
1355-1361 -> 6.993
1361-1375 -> 8.223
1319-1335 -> 8.722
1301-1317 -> 8.409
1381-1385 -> 7.553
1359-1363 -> 5.623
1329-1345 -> 8.674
